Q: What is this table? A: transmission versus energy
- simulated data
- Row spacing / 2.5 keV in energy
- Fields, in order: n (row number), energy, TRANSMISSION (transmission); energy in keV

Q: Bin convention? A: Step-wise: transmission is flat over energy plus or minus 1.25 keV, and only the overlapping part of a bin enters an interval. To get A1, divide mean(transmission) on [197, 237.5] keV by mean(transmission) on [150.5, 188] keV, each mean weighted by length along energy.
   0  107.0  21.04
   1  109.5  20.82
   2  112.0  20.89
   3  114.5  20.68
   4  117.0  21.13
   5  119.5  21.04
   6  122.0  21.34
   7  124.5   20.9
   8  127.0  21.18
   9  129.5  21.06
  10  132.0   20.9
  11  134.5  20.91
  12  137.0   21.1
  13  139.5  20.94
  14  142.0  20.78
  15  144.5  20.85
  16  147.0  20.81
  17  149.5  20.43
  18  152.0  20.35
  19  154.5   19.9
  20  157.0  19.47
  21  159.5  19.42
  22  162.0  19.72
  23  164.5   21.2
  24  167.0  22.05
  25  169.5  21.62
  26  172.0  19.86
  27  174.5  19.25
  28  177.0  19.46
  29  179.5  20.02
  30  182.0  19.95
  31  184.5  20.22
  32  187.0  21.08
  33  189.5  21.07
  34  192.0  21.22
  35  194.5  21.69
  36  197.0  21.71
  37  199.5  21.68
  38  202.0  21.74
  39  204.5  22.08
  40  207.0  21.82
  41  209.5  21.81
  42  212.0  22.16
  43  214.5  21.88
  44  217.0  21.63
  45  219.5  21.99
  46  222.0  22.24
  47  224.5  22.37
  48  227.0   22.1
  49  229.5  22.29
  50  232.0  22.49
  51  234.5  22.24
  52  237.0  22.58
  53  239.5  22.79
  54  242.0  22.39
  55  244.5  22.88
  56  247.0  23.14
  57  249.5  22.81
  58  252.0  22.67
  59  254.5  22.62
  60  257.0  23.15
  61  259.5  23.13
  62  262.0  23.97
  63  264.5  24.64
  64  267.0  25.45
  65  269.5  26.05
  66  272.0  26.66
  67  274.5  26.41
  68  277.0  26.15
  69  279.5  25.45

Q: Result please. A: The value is 1.1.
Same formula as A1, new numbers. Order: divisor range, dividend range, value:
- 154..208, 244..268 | 1.13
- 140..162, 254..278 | 1.23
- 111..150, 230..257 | 1.08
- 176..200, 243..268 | 1.13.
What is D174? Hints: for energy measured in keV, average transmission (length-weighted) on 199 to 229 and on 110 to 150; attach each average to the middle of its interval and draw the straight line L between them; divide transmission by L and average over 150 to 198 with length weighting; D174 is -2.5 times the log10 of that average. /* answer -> 0.05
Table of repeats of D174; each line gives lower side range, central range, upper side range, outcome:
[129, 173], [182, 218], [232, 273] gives 0.03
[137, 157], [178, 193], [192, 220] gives 0.04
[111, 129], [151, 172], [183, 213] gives 0.04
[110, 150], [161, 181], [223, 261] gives 0.06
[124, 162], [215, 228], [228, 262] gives 0.01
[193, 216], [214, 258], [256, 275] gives 0.04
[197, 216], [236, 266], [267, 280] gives 0.07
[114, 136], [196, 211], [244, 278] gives 0.05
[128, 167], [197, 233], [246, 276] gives 0.04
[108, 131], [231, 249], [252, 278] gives 0.07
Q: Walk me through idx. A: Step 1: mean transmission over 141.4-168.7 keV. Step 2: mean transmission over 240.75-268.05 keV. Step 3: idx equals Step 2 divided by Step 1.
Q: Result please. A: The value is 1.1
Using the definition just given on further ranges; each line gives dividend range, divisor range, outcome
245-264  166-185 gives 1.14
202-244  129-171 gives 1.07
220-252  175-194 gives 1.10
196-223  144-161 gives 1.09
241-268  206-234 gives 1.06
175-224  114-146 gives 1.02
